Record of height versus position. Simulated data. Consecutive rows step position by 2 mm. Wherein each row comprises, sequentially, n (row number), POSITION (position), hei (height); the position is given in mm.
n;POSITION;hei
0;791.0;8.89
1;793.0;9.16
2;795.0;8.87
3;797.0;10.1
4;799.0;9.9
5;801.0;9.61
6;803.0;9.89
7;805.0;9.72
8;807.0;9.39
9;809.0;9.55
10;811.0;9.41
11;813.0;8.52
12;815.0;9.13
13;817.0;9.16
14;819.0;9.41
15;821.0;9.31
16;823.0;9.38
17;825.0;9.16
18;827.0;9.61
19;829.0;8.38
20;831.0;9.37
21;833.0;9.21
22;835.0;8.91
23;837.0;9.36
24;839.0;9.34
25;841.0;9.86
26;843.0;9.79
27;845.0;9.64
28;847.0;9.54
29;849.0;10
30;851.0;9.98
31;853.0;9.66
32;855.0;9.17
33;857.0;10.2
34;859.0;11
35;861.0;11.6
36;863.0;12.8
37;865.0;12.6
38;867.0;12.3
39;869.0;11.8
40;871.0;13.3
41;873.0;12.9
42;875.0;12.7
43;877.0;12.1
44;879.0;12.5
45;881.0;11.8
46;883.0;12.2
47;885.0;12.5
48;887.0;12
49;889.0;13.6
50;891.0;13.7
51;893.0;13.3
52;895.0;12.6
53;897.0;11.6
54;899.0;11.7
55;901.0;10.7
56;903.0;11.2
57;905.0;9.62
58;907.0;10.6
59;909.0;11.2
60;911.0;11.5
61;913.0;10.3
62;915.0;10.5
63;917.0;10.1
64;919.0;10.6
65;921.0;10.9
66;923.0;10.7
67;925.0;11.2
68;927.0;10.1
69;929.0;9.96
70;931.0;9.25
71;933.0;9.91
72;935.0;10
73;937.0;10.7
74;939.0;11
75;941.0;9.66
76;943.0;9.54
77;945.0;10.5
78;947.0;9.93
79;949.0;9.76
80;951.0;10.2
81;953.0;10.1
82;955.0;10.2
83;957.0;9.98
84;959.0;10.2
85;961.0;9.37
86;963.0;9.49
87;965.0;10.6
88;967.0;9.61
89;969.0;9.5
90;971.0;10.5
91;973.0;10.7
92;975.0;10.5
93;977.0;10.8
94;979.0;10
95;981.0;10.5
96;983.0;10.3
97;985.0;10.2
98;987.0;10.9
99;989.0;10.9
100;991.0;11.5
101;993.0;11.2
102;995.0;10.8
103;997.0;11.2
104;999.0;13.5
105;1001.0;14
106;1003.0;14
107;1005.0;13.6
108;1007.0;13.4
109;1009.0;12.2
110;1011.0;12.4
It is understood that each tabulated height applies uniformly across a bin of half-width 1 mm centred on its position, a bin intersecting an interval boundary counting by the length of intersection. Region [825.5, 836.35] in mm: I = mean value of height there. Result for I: 9.11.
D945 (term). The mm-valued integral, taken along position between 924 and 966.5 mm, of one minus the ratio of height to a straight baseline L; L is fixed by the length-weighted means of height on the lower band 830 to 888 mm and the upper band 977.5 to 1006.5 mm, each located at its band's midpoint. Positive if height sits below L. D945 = 4.94 mm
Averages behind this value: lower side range 11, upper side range 11.6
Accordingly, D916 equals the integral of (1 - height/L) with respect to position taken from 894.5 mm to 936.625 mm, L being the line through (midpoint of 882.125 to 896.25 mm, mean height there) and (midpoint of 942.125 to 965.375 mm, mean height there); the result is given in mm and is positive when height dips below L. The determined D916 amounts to 3.6 mm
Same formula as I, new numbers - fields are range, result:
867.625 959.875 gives 11.1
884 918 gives 11.6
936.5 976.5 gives 10.1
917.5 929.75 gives 10.6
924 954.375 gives 10.1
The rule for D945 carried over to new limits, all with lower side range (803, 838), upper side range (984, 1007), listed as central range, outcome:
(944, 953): 0.95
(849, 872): -3.14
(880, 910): -4.19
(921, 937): 1.08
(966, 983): 2.10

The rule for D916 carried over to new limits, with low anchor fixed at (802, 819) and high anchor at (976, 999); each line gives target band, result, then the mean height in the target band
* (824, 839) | 0.6 mm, 9.16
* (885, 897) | -3.4 mm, 12.9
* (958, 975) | 1.1 mm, 10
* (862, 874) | -3.4 mm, 12.6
